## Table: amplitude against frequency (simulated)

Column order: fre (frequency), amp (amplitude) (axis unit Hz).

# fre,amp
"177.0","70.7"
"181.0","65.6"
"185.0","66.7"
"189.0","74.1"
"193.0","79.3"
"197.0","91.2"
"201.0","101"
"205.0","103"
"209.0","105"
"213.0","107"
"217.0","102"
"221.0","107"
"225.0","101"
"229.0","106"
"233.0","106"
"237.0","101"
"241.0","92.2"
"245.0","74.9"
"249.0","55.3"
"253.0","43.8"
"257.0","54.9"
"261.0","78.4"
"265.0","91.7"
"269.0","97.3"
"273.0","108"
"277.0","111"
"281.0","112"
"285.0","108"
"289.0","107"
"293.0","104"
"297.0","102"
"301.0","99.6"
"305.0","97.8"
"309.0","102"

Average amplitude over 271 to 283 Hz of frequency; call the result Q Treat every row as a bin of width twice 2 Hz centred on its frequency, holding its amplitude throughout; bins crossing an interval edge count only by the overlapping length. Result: 110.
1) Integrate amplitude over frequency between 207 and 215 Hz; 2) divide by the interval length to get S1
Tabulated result 106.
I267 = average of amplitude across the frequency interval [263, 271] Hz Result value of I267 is 94.5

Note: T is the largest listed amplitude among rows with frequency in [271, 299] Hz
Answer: 112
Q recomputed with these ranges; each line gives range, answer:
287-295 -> 106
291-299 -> 103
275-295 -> 108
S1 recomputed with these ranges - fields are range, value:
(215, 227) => 103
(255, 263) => 66.7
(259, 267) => 85.1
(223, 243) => 101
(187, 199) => 81.5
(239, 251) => 74.1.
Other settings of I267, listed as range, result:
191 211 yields 95.9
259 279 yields 97.3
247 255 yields 49.5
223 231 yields 104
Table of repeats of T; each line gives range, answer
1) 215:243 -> 107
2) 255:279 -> 111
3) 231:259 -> 106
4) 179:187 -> 66.7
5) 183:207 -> 103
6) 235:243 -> 101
